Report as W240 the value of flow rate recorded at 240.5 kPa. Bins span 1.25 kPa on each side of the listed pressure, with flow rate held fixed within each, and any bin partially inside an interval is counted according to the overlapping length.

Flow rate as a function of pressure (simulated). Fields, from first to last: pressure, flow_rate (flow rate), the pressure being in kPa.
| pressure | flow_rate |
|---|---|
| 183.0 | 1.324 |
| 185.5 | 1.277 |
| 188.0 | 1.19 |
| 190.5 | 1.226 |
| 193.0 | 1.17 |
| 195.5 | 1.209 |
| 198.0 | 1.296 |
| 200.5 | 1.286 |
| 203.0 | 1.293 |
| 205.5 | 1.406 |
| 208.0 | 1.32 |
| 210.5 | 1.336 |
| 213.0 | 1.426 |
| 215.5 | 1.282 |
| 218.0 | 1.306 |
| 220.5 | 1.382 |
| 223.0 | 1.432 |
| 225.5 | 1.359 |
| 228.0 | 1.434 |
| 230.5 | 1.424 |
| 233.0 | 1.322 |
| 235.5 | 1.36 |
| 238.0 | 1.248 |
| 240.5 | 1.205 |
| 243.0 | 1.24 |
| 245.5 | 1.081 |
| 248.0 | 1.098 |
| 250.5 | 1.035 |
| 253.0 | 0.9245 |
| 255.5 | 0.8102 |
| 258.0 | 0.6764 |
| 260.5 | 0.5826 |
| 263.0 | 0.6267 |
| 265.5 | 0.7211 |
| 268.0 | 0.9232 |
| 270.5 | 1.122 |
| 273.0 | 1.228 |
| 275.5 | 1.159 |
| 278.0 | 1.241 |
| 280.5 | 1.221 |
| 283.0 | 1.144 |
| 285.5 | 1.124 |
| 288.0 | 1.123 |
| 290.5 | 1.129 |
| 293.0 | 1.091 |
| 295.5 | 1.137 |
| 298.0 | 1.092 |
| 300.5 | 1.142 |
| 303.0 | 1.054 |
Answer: 1.205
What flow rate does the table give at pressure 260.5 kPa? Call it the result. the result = 0.5826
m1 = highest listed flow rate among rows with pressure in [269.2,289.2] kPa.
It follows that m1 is 1.241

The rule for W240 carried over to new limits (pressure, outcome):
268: 0.9232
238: 1.248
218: 1.306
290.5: 1.129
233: 1.322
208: 1.32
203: 1.293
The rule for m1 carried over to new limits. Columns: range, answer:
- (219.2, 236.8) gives 1.434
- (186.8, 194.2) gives 1.226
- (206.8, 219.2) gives 1.426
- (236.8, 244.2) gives 1.248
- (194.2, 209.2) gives 1.406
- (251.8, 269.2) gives 0.9245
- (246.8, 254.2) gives 1.098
